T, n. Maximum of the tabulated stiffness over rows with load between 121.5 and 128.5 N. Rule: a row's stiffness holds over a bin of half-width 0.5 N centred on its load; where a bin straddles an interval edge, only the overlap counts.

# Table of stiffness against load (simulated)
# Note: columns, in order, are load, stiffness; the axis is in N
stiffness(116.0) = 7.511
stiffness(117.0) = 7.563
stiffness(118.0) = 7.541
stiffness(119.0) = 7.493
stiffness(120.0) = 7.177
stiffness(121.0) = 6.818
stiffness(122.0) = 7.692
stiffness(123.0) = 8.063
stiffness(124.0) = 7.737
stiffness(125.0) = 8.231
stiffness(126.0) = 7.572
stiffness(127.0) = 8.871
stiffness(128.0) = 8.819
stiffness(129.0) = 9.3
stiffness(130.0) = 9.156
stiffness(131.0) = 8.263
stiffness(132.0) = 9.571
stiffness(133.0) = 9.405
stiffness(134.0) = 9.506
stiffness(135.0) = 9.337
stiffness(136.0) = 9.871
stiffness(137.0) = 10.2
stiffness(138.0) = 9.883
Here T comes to 8.871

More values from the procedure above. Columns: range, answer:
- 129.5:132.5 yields 9.571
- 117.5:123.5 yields 8.063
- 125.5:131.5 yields 9.3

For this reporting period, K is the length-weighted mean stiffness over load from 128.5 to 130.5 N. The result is 9.23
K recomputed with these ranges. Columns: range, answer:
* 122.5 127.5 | 8.09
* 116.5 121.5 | 7.32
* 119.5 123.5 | 7.44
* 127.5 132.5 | 9.02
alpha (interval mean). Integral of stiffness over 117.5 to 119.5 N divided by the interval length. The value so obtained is 7.52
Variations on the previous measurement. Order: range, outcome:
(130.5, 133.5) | 9.08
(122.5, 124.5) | 7.9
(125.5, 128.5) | 8.42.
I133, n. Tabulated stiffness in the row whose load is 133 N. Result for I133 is 9.405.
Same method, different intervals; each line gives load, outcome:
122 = 7.692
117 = 7.563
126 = 7.572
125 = 8.231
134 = 9.506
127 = 8.871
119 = 7.493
